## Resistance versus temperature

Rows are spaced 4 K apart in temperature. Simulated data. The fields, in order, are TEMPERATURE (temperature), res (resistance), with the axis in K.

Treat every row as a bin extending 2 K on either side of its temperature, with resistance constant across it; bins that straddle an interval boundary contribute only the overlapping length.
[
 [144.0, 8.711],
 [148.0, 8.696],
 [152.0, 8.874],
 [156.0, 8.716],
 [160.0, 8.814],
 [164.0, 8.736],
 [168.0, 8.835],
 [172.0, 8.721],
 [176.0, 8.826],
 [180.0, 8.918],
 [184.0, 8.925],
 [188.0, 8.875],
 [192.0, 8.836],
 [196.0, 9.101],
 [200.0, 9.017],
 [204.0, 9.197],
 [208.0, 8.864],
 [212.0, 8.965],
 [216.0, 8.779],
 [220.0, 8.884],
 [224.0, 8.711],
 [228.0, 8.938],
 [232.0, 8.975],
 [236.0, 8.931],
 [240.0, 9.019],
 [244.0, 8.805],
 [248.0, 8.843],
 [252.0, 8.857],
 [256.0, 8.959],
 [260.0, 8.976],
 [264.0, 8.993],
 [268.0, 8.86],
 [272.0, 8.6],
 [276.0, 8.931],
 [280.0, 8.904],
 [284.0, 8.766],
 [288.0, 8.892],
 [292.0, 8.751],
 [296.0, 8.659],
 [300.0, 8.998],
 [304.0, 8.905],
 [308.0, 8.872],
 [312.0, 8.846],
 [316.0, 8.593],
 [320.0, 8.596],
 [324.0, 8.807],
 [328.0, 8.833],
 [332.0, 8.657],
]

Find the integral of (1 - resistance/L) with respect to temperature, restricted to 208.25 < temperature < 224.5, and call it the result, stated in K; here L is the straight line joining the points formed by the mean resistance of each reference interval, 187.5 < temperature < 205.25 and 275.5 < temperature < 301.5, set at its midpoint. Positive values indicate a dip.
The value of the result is 0.2 K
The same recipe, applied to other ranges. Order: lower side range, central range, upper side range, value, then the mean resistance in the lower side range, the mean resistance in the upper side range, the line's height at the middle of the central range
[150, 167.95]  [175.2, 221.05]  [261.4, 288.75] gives -0.65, 8.79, 8.85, 8.81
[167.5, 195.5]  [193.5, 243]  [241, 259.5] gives -0.40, 8.86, 8.88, 8.87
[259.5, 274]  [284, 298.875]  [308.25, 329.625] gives 0.03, 8.84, 8.74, 8.8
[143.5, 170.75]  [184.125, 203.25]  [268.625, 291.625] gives -0.40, 8.77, 8.82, 8.78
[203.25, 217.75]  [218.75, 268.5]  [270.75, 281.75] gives -0.15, 8.93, 8.82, 8.88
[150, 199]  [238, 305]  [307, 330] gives -0.61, 8.85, 8.75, 8.79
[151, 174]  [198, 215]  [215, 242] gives -0.27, 8.78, 8.9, 8.86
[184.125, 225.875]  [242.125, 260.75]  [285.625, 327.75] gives -0.04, 8.92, 8.79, 8.86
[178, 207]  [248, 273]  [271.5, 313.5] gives 0.00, 8.98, 8.84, 8.88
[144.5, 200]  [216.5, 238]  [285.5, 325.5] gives -0.15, 8.84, 8.79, 8.82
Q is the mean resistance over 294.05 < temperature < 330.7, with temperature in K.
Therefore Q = 8.79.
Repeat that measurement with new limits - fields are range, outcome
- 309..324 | 8.71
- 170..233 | 8.91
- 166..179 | 8.8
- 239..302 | 8.86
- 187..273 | 8.91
